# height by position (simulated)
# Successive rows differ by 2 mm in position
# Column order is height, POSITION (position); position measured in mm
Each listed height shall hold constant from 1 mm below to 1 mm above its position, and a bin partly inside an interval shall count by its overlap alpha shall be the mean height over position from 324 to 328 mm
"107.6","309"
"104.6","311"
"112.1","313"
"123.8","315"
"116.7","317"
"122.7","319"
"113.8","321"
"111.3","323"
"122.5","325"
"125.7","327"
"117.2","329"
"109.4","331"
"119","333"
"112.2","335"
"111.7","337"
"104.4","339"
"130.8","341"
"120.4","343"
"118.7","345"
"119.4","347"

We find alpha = 124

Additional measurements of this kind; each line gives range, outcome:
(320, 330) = 118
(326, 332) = 117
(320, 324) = 113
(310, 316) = 114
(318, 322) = 118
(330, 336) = 114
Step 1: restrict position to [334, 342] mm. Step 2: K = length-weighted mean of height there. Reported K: 115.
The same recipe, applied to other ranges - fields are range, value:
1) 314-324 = 118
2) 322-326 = 117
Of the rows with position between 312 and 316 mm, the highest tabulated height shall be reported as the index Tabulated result 123.8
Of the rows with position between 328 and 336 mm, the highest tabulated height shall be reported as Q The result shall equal 119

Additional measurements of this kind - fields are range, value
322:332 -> 125.7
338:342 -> 130.8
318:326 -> 122.7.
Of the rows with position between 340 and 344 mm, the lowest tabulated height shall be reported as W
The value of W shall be 120.4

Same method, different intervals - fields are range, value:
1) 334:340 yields 104.4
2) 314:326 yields 111.3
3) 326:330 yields 117.2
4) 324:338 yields 109.4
